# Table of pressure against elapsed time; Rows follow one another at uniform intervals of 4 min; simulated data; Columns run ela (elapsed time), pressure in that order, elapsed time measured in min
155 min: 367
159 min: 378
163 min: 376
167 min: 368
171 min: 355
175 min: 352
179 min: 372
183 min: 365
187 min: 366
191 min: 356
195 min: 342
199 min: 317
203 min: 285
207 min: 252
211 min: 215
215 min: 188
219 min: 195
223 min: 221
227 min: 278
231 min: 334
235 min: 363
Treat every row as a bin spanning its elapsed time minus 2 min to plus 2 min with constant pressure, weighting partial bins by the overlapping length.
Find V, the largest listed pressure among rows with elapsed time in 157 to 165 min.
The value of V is 378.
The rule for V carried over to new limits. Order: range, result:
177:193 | 372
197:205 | 317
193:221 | 342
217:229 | 278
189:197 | 356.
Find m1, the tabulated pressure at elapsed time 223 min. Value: 221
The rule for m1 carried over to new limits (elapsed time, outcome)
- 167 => 368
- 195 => 342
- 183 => 365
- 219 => 195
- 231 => 334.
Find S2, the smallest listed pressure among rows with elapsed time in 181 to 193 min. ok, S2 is 356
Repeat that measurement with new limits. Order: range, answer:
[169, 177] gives 352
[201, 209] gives 252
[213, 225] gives 188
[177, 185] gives 365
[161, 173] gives 355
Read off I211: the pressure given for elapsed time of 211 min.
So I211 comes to 215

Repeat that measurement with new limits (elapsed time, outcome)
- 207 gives 252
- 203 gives 285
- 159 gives 378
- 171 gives 355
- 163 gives 376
